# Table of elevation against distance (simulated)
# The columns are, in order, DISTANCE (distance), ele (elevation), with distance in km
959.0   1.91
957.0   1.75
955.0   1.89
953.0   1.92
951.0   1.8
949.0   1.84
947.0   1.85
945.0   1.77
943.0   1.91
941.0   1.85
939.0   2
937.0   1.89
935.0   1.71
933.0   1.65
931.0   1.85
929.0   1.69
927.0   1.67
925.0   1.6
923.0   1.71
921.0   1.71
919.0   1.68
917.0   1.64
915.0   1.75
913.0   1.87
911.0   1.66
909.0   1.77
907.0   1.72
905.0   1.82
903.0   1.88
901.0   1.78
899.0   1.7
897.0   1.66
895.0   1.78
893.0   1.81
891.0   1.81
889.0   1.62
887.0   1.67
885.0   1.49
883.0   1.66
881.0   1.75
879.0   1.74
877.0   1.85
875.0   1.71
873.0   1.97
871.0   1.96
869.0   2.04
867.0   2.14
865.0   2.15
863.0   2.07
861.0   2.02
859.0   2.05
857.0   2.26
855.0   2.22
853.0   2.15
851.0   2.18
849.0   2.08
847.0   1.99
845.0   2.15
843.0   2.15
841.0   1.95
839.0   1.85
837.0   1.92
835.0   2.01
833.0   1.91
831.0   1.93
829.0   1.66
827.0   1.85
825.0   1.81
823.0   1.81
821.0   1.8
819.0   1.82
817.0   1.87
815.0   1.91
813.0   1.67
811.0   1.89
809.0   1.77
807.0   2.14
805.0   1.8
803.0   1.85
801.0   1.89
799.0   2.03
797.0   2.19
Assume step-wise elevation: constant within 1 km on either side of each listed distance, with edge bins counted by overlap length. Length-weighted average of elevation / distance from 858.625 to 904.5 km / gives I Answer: 1.84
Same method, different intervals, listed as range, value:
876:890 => 1.68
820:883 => 1.97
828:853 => 1.99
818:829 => 1.8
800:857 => 1.94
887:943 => 1.75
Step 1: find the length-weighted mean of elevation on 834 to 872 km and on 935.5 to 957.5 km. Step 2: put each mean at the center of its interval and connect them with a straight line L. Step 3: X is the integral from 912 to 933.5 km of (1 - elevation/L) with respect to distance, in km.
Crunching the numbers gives 2.3 km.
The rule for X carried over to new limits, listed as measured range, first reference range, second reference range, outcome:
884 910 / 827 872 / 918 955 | 2.3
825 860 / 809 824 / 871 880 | -3.6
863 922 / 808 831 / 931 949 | 1.0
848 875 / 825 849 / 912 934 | -3.0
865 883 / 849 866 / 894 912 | 0.9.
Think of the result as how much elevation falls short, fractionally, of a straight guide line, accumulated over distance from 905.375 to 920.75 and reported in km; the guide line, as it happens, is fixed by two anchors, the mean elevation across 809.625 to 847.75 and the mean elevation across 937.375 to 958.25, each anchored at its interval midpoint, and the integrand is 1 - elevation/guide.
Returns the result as 1.1 km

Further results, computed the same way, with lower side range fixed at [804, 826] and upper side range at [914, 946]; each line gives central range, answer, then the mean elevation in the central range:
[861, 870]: -1.43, 2.09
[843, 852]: -1.42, 2.11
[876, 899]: 0.98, 1.71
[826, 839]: -0.33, 1.88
